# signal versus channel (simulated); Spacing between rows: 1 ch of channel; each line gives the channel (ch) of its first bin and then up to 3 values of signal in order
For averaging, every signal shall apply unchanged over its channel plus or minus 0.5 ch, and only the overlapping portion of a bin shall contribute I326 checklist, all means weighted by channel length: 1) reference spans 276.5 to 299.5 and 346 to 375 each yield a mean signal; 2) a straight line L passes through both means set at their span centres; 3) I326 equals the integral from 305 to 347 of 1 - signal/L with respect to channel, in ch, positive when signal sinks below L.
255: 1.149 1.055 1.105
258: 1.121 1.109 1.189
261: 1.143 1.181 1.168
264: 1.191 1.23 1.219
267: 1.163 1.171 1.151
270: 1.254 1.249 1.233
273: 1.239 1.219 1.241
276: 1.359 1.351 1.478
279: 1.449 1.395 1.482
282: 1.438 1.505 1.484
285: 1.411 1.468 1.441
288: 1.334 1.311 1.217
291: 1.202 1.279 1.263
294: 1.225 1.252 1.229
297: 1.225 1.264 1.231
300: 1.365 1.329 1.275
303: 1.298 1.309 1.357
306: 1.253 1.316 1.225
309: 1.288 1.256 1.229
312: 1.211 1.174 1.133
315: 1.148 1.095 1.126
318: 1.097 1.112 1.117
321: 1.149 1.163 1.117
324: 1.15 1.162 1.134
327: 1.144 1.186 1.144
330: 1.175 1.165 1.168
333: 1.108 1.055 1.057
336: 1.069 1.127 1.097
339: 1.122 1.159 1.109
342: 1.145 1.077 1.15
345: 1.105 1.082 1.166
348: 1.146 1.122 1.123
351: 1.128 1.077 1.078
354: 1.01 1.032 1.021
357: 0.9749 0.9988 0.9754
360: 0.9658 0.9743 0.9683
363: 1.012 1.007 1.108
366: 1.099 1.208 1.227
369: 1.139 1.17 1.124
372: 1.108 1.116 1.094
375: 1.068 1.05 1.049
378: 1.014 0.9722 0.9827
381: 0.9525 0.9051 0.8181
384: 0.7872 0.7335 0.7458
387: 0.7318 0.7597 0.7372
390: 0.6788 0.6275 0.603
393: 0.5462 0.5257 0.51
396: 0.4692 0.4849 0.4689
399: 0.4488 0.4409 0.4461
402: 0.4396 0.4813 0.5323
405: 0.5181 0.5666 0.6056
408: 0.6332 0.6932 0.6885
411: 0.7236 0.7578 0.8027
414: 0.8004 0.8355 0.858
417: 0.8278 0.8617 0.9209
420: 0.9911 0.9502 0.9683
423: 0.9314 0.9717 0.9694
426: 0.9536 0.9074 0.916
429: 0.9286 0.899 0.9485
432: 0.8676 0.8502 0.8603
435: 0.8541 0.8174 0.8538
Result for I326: 1.9 ch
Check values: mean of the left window 1.34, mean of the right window 1.08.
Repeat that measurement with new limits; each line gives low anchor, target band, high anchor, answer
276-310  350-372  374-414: -4.0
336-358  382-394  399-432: 2.6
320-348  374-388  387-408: -4.1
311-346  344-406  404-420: 3.0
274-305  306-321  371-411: 0.1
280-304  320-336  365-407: -0.2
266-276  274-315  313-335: -4.4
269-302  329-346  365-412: -1.1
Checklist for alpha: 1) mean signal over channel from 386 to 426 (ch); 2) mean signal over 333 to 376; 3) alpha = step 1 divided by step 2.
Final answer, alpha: 0.64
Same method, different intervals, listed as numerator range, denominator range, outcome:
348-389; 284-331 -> 0.82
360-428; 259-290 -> 0.63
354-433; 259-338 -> 0.68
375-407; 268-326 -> 0.54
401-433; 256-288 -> 0.62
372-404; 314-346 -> 0.65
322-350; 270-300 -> 0.85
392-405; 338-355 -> 0.44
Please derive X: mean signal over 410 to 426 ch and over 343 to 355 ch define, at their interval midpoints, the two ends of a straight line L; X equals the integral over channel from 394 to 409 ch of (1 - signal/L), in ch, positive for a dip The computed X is 6.7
